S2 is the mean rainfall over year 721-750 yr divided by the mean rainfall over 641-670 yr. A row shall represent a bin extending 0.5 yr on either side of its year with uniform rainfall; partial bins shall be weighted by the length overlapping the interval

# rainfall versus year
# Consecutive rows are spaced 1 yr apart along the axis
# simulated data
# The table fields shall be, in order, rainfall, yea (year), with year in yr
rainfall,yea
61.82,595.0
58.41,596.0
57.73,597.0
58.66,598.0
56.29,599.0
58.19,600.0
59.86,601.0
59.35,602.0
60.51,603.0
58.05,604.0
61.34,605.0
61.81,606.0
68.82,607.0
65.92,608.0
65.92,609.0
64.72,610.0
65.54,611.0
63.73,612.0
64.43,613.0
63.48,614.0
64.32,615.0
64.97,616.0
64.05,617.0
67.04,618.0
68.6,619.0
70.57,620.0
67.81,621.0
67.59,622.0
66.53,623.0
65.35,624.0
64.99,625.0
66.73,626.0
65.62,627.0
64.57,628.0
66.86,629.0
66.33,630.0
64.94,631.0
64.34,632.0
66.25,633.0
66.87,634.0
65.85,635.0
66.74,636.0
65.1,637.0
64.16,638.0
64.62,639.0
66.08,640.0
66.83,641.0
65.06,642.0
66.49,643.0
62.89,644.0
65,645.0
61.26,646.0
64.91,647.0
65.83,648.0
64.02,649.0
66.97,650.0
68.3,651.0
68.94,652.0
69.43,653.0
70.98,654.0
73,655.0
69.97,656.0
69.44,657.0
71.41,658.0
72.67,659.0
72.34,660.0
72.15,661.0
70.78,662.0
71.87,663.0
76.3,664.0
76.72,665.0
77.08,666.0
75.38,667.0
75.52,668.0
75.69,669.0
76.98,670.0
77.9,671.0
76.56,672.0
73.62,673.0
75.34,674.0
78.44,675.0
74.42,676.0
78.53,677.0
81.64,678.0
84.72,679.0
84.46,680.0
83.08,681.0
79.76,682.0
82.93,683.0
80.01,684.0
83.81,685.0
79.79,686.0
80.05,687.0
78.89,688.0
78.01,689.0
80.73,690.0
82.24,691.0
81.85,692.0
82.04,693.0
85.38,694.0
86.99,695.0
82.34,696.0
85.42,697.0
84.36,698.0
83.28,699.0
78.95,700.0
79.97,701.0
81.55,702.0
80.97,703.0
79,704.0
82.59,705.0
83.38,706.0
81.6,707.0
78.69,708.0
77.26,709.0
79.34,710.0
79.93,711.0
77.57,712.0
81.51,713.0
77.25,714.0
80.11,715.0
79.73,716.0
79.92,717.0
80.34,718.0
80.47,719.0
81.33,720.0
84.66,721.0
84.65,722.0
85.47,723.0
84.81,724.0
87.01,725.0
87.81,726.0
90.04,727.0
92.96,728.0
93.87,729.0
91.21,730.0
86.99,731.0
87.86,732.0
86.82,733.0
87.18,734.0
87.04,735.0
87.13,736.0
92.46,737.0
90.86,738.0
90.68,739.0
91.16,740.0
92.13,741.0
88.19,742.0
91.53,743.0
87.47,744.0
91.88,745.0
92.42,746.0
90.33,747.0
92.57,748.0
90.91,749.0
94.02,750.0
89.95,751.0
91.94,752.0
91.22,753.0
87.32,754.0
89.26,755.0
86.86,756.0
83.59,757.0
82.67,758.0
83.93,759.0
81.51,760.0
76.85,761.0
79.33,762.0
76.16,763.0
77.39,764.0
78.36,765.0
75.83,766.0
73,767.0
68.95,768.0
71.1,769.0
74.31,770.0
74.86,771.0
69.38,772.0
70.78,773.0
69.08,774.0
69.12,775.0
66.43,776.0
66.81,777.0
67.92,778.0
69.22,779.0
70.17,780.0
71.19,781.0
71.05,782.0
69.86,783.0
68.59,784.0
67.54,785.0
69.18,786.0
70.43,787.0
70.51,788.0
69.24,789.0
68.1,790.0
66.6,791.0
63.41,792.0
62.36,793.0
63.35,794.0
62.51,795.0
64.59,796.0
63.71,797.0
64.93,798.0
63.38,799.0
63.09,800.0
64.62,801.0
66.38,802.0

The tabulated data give 1.3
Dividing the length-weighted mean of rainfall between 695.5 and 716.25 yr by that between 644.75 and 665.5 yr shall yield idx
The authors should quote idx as 1.2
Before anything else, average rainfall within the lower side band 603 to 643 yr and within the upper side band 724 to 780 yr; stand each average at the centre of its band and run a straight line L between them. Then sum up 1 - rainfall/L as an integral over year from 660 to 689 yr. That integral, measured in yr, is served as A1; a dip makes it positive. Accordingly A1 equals -2.11 yr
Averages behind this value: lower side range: 65.4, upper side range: 83.3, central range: 77.8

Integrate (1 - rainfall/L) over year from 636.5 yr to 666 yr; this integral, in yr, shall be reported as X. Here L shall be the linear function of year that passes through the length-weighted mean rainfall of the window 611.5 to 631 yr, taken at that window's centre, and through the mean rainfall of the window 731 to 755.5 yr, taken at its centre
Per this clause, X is 1.38 yr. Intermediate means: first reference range 66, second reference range 90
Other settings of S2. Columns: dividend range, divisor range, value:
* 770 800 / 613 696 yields 0.94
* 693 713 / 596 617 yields 1.31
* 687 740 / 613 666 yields 1.24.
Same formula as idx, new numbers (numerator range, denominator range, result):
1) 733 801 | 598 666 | 1.17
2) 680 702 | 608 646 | 1.25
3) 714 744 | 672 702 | 1.07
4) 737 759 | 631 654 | 1.36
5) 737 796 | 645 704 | 1.02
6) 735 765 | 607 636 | 1.33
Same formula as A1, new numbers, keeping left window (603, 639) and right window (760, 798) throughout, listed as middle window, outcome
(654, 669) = -1.5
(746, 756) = -3.1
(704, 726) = -4.3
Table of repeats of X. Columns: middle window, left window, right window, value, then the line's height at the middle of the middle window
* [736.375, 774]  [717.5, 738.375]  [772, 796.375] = -2.9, 77.8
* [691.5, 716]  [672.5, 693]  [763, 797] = -1.1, 77.8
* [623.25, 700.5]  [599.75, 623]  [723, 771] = -0.8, 72.4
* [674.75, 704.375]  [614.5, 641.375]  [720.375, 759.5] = -1.1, 78.6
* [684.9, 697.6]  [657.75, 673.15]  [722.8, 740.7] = -0.3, 80.2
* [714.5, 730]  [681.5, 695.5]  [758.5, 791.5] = -1.5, 77.8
